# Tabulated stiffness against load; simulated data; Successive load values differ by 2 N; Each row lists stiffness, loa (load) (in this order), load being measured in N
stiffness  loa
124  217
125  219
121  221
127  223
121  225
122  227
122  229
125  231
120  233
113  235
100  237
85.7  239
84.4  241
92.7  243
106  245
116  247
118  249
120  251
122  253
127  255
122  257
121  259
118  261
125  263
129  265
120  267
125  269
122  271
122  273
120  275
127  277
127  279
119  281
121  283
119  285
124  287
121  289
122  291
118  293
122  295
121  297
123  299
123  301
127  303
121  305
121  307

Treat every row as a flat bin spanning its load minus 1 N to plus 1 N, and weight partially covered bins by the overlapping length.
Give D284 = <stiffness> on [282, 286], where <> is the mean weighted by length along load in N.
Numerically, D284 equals 120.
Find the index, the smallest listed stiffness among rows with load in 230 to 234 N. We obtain 120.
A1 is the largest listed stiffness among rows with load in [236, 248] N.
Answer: 116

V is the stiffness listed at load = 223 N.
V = 127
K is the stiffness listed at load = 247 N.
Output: 116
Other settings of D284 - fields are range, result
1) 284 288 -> 122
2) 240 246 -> 94.4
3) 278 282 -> 123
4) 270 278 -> 123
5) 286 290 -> 122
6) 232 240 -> 105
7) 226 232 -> 123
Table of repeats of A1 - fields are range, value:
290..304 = 127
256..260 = 122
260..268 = 129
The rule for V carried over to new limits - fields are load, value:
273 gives 122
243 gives 92.7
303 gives 127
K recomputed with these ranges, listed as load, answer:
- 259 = 121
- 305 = 121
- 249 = 118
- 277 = 127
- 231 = 125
